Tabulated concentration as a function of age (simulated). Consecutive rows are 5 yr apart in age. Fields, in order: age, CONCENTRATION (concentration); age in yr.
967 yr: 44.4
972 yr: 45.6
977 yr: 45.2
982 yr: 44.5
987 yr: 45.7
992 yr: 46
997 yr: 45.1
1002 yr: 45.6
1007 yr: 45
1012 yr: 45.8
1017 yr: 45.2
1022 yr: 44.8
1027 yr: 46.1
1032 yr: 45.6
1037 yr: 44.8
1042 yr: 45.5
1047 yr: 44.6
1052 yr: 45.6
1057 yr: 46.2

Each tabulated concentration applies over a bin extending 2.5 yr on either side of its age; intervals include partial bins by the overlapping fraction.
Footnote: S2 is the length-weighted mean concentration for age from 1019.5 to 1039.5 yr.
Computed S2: 45.3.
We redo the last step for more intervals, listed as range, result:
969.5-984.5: 45.1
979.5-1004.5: 45.4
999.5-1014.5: 45.5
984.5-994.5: 45.9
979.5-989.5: 45.1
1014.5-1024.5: 45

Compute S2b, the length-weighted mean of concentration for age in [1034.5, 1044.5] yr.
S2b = 45.1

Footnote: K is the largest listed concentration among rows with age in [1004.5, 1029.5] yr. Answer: 46.1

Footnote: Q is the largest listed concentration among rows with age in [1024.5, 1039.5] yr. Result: 46.1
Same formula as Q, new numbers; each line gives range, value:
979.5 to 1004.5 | 46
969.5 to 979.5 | 45.6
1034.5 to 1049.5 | 45.5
